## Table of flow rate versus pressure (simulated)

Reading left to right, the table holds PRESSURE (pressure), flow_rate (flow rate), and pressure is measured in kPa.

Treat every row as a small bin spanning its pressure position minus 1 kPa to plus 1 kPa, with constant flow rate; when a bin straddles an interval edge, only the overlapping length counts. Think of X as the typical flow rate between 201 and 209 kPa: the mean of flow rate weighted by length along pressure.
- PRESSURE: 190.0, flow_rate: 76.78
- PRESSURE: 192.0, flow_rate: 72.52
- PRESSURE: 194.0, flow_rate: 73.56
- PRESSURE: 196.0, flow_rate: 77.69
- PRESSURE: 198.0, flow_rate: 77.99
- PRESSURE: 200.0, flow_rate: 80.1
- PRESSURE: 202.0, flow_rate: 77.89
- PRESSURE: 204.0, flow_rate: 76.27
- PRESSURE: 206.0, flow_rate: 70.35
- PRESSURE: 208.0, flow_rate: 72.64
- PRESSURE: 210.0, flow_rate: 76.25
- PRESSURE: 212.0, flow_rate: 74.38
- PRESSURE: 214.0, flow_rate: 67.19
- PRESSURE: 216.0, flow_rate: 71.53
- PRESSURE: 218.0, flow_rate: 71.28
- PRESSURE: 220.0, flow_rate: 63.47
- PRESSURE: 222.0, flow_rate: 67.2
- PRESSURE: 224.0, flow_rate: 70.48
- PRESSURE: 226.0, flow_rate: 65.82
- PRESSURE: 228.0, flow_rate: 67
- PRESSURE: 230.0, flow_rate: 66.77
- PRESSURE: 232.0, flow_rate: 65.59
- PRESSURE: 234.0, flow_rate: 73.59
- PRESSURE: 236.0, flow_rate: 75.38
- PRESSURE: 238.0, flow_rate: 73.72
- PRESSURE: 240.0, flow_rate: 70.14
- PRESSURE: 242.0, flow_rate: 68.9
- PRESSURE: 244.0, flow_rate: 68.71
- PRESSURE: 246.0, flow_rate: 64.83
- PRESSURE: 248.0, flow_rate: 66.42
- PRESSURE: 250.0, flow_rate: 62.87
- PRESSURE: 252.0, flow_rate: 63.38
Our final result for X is 74.3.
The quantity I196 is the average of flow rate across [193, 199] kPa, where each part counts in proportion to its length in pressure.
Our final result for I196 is 76.4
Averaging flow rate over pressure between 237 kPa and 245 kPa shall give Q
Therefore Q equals 70.4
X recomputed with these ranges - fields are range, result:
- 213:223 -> 68.1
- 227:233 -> 66.5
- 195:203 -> 78.4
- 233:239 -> 74.2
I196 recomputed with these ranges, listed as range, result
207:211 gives 74.4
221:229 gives 67.6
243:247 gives 66.8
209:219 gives 72.1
